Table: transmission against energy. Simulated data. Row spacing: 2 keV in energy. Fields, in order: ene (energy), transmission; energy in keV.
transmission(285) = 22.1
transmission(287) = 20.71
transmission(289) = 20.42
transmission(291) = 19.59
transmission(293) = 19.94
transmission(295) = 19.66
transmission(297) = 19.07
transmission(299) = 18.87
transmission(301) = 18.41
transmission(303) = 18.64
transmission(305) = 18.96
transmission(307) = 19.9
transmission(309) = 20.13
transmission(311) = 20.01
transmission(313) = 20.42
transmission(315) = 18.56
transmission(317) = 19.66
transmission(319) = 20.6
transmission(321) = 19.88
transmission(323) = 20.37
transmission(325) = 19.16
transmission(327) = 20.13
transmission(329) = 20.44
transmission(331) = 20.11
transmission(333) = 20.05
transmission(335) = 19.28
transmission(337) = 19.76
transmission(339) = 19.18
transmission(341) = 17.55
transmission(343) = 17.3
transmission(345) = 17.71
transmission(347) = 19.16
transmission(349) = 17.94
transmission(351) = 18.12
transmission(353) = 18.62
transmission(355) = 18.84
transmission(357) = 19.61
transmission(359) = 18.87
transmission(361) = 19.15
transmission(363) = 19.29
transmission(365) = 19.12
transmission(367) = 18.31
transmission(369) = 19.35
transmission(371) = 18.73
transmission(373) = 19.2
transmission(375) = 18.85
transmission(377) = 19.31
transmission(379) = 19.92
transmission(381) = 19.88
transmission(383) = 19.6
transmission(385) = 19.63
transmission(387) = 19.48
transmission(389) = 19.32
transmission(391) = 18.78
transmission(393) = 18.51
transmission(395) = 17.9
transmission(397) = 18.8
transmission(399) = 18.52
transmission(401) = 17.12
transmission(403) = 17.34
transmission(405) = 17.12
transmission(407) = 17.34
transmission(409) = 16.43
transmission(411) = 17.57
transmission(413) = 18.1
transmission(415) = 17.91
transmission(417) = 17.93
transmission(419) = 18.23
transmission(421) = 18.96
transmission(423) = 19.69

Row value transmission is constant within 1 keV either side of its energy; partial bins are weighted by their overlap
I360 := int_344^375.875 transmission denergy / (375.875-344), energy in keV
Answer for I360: 18.8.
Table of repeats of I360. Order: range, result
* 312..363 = 19.2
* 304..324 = 19.8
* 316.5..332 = 20.1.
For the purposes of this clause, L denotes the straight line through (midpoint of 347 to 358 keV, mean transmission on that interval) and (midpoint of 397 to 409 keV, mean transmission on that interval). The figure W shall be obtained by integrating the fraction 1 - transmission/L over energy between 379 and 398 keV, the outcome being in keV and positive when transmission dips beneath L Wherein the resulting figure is -1.38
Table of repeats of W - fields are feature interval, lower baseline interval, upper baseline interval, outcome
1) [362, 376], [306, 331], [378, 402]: 0.19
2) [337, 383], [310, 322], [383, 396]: 1.13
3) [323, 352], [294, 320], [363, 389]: 0.51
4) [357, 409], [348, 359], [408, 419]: -1.69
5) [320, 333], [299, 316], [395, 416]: -0.68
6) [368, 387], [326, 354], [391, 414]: -1.21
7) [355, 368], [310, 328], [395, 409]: -0.22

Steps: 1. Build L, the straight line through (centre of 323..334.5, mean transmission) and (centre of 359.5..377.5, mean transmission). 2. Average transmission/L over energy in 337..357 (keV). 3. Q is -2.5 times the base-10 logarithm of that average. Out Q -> 0.065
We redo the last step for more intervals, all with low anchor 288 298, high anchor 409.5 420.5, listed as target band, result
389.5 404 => 0.001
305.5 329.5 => -0.030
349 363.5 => -0.003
